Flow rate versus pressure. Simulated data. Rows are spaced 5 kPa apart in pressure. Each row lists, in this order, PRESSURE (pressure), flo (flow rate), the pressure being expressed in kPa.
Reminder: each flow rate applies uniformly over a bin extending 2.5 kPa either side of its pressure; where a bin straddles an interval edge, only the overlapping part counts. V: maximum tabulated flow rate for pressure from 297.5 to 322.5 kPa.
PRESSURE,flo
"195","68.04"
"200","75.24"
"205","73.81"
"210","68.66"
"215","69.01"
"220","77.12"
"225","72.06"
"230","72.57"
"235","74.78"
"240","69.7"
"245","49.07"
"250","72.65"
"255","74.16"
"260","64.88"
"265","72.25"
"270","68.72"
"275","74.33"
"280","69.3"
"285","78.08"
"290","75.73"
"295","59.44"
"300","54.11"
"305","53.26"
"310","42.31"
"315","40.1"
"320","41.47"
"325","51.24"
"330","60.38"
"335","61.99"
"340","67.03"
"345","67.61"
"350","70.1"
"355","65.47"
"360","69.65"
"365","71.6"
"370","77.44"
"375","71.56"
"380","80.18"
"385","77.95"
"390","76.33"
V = 54.11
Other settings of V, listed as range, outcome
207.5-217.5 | 69.01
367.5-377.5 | 77.44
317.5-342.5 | 67.03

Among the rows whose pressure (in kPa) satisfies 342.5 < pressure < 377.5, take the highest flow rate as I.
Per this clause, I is 77.44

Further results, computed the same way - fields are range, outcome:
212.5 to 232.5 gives 77.12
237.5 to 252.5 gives 72.65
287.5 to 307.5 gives 75.73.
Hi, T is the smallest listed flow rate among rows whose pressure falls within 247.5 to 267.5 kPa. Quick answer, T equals 64.88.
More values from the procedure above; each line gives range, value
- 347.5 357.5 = 65.47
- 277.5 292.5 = 69.3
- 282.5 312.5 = 42.31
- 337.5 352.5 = 67.03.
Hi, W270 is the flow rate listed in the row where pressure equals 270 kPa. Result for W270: 68.72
